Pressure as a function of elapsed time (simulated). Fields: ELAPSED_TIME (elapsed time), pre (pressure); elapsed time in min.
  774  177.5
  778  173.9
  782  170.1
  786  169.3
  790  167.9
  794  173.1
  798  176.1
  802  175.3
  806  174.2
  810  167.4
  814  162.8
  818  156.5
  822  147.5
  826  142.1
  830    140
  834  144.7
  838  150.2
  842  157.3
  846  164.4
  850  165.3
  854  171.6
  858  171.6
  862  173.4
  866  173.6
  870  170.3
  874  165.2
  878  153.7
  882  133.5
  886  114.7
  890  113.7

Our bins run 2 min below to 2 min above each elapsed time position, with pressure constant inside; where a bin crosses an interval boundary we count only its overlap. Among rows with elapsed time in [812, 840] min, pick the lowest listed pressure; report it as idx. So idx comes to 140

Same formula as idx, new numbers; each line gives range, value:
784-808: 167.9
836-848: 150.2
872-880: 153.7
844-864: 164.4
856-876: 165.2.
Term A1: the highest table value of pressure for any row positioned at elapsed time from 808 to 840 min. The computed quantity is 167.4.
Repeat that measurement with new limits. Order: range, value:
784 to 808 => 176.1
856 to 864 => 173.4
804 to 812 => 174.2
